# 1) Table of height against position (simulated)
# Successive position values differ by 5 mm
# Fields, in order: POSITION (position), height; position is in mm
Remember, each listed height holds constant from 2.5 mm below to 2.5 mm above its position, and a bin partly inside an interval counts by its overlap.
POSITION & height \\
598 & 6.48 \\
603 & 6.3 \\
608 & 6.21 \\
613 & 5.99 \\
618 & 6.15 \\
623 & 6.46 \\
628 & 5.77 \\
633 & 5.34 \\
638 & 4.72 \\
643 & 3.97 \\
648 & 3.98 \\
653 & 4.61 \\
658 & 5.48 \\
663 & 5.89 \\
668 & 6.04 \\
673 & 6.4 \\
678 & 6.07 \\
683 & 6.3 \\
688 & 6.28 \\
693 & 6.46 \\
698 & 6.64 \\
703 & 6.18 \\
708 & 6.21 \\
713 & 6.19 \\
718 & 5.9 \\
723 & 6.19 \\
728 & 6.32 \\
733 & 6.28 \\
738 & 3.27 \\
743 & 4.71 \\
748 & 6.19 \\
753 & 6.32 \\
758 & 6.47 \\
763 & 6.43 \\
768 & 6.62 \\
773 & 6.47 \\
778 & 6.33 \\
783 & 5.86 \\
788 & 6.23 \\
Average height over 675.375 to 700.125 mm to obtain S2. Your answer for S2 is 6.35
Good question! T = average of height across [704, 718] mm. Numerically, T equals 6.14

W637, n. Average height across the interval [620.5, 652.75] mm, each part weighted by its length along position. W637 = 5.01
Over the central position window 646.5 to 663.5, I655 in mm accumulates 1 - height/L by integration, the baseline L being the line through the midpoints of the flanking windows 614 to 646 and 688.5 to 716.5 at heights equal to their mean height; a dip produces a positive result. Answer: 2.33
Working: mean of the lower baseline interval 5.41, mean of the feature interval 4.94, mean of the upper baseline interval 6.32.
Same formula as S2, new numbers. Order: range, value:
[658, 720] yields 6.19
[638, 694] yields 5.53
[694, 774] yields 6.02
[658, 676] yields 6.02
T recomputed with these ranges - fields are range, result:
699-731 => 6.19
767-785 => 6.31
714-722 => 6.01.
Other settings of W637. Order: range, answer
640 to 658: 4.38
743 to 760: 6.08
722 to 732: 6.27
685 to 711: 6.35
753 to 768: 6.46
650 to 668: 5.39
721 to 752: 5.52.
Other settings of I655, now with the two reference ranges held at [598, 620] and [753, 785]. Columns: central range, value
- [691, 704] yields -0.3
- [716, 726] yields 0.4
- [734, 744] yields 3.3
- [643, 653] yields 3.4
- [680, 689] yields 0.0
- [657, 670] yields 0.9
